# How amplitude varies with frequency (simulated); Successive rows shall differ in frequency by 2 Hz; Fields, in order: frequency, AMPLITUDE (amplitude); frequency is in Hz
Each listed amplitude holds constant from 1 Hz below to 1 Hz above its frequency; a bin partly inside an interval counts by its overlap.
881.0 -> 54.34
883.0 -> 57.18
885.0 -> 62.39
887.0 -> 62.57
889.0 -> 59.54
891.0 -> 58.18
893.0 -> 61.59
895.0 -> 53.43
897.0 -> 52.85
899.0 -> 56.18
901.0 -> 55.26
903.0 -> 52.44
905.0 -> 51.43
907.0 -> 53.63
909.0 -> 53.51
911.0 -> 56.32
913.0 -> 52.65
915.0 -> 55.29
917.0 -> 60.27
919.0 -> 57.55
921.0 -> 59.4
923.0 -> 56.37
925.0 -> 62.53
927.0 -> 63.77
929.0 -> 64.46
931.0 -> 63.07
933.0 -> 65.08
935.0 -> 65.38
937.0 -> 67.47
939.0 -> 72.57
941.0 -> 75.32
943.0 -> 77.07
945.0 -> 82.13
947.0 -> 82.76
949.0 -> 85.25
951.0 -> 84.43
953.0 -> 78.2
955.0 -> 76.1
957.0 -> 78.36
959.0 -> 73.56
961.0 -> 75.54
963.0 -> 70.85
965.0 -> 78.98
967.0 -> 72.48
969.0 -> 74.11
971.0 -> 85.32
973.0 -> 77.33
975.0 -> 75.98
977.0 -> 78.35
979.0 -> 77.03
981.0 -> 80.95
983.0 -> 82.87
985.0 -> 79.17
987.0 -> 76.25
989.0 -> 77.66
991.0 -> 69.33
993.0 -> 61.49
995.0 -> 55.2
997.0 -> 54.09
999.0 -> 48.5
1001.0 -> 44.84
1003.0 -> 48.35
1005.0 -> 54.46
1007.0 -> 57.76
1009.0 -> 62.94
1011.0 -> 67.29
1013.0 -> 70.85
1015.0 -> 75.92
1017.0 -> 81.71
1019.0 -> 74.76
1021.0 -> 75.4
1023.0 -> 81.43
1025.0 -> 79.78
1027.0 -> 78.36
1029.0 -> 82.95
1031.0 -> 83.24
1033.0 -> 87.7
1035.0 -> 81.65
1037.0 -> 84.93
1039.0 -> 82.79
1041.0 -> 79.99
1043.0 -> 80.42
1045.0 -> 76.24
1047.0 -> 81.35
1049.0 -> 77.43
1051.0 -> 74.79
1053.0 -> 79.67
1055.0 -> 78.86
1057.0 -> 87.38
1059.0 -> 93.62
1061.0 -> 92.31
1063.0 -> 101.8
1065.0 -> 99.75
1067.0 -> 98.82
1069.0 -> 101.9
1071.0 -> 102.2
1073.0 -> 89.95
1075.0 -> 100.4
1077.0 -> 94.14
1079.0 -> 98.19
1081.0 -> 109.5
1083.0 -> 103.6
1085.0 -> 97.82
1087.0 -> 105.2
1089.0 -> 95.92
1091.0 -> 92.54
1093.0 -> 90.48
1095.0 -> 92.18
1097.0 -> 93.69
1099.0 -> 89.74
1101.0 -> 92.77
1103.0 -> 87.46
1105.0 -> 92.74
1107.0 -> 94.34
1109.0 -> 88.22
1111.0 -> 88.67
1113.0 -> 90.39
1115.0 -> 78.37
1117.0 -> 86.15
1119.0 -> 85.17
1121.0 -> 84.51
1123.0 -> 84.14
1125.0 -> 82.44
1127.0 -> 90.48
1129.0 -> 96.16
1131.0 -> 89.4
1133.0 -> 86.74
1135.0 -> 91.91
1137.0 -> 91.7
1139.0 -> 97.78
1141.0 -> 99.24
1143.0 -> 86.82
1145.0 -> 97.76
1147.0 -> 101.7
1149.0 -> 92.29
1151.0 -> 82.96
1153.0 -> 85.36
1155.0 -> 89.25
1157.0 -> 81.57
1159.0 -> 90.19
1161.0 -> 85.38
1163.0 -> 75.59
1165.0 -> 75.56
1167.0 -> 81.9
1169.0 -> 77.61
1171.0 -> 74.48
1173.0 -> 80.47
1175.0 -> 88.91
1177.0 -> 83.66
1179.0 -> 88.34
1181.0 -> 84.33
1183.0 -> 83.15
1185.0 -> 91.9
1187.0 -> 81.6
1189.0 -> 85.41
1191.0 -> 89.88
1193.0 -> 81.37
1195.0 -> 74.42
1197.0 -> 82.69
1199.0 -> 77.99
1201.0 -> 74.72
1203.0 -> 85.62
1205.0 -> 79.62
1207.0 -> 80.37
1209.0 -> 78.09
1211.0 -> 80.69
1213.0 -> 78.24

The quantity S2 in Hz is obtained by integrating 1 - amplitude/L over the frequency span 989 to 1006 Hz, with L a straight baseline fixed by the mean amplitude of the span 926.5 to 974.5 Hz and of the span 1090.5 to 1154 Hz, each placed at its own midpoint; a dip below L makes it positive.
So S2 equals 4.9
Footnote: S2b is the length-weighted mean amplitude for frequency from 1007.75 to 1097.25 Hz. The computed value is 87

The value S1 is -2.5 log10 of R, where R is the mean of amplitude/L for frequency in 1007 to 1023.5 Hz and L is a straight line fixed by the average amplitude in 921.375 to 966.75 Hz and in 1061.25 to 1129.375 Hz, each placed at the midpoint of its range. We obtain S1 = 0.14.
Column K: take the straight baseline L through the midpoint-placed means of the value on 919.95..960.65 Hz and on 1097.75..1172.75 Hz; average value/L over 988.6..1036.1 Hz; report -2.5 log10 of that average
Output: 0.131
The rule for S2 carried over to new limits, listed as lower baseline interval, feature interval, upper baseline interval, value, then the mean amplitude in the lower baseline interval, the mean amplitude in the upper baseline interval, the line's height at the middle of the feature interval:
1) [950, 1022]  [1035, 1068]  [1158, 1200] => -4.63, 71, 82.6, 74.9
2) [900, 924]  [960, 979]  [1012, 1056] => -2.79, 55.3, 79.6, 66.8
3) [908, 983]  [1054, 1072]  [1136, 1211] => -3.95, 70.9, 84.8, 78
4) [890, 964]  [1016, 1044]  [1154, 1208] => -3.46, 65.1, 82.4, 72.2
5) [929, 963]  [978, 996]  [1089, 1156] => 1.13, 74.7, 90.2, 78.3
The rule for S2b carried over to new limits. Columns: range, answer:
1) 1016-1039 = 81.2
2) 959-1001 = 71.9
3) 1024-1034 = 82.4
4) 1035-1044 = 82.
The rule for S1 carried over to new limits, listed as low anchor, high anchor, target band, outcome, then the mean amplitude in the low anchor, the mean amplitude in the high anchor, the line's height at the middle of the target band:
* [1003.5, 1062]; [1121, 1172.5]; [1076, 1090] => -0.22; 77.9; 87.4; 82.1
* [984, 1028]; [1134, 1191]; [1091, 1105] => -0.16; 67.1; 86.7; 78.6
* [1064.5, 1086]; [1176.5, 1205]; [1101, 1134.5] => 0.07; 99.7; 83.1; 93.6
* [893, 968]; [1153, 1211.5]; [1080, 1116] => -0.21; 65.9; 82.3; 76.8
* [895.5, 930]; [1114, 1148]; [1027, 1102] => -0.14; 56.7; 90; 79.9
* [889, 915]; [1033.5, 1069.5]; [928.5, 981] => -0.15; 55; 86.1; 66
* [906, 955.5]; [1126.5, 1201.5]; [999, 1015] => 0.24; 66.7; 86.1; 73.1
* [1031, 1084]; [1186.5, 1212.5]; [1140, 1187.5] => -0.03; 89.8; 80.9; 83.1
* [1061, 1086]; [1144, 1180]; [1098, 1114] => 0.04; 99.5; 85.2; 94.3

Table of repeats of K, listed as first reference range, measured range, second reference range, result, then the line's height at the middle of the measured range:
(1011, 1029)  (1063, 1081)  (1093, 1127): -0.18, 83.6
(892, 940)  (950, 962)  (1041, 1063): -0.18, 66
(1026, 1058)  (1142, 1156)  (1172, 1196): -0.09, 83.6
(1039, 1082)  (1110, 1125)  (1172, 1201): 0.03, 87.2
